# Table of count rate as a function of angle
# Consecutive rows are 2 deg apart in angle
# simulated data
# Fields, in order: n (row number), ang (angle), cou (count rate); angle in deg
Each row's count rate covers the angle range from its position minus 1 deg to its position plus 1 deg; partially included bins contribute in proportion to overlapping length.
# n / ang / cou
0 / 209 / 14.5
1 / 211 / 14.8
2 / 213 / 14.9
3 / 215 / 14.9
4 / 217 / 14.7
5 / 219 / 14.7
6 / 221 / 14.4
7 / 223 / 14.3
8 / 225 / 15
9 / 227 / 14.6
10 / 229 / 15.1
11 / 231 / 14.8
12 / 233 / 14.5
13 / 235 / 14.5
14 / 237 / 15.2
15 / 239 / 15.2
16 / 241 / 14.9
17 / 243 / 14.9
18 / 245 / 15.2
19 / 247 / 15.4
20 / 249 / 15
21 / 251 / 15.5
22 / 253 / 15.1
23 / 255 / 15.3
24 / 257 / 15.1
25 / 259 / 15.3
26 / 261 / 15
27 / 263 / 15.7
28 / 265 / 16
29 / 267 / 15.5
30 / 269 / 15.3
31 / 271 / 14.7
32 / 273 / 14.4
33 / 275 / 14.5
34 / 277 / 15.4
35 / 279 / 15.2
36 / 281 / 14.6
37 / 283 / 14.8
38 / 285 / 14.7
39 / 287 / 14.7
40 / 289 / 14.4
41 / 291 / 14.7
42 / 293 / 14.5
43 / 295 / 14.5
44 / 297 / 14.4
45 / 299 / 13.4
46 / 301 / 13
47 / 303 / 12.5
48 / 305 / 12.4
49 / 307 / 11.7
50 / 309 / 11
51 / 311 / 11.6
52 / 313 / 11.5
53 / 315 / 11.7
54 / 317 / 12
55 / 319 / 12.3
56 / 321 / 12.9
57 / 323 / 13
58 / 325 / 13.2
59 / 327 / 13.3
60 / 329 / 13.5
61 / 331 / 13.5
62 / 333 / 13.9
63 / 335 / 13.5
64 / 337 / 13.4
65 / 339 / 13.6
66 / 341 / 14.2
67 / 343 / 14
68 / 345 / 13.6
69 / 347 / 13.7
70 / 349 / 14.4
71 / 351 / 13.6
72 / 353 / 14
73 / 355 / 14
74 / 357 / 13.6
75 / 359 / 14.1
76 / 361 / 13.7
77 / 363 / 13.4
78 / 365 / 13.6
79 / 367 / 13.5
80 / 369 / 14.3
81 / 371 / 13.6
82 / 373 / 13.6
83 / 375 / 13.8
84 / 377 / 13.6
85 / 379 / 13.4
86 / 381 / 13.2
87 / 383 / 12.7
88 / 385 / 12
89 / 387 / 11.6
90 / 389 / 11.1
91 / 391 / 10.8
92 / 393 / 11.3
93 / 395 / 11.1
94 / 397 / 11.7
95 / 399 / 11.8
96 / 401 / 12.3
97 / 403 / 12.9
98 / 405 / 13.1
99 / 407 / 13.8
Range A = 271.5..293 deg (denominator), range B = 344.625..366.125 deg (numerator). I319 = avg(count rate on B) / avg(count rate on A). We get 0.9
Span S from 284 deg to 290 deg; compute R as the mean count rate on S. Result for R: 14.6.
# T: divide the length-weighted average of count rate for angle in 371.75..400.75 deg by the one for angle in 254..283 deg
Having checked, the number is 0.8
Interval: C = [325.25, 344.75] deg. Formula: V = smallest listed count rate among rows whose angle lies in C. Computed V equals 13.3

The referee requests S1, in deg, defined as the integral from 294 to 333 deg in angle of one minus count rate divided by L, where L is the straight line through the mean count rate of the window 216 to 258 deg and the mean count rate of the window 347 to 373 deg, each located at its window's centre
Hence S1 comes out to 4.09 deg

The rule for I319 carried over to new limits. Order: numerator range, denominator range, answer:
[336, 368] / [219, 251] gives 0.93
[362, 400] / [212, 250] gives 0.85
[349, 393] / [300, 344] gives 1.03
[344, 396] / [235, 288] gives 0.87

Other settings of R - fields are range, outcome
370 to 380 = 13.6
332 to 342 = 13.7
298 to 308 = 12.6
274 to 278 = 14.9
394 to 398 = 11.4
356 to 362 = 13.8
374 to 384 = 13.3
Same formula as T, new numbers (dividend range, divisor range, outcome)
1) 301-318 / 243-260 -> 0.78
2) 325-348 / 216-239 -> 0.93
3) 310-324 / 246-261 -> 0.80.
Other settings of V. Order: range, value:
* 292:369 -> 11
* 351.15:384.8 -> 12.7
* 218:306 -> 12.4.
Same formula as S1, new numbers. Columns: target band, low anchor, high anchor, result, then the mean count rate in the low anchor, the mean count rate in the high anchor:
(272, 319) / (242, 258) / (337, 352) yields 3.33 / 15.2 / 13.8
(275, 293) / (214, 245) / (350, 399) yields -0.87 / 14.8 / 12.9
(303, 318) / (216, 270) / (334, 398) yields 2.43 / 15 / 13.2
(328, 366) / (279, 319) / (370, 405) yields -2.80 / 13.3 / 12.4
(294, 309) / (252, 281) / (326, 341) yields 1.41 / 15.2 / 13.6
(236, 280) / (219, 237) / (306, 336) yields -3.69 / 14.7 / 12.6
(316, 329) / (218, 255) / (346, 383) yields 1.16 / 14.9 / 13.7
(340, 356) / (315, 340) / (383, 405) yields -1.56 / 13.1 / 11.8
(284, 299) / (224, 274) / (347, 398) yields -0.10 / 15.1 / 13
